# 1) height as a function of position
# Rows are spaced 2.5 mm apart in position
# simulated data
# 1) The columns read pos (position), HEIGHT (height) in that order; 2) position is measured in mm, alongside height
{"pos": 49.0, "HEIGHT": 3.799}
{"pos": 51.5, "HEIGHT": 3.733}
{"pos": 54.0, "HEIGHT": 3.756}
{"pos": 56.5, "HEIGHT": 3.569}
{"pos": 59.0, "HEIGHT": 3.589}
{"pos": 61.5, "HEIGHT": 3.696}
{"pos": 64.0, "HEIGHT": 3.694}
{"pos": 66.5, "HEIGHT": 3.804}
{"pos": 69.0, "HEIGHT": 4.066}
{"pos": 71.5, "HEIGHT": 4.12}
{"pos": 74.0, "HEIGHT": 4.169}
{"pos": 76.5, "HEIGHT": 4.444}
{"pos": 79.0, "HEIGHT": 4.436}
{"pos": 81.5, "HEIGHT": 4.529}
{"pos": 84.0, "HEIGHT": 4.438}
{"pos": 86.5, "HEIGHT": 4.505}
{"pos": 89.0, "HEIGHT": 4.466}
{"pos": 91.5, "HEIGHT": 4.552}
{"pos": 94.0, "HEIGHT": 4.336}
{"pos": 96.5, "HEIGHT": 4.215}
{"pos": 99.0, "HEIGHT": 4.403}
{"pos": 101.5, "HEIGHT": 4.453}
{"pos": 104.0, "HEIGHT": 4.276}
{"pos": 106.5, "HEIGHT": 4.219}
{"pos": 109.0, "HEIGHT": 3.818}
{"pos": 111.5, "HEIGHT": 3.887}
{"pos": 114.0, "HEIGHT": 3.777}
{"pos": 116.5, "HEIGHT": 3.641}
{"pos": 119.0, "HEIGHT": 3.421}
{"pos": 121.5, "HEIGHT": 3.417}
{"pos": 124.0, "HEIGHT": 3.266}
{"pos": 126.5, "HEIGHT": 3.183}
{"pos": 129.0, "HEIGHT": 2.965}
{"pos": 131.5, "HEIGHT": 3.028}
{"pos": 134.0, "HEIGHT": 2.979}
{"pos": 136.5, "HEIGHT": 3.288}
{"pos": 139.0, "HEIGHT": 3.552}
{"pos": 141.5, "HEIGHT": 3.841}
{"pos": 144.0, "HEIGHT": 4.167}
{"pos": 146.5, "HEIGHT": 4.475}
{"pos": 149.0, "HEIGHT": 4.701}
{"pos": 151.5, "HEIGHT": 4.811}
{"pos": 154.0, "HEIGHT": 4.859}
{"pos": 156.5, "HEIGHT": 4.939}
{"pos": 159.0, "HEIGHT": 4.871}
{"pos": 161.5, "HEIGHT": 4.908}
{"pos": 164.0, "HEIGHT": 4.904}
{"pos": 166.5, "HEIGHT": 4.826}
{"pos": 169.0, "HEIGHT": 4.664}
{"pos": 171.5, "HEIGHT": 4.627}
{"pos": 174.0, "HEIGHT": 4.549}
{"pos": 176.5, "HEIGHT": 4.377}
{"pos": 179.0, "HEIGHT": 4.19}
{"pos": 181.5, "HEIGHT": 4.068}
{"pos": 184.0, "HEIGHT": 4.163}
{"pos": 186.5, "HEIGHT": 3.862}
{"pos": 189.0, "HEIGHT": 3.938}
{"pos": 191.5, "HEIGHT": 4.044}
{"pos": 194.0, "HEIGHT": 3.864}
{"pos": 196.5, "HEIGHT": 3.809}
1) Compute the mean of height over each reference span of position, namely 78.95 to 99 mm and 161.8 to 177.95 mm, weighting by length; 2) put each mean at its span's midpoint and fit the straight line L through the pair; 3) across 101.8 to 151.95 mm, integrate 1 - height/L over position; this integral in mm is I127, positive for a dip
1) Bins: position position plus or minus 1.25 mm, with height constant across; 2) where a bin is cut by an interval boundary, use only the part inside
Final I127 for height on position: 8.95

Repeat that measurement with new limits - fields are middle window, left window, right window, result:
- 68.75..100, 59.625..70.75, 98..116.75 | -3.45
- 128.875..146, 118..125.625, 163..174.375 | 1.55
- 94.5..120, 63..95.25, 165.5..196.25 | 1.45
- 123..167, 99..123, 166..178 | 2.30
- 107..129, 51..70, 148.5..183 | 3.60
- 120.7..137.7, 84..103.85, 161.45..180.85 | 5.07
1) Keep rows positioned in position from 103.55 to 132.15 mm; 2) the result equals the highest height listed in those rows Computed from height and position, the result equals 4.276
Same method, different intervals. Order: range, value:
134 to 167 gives 4.939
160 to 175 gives 4.908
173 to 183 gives 4.549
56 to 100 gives 4.552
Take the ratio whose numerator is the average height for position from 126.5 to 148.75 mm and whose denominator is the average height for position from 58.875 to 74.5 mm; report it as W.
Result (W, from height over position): 0.92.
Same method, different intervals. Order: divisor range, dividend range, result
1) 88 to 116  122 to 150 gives 0.85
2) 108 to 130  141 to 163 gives 1.33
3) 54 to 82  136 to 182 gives 1.12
